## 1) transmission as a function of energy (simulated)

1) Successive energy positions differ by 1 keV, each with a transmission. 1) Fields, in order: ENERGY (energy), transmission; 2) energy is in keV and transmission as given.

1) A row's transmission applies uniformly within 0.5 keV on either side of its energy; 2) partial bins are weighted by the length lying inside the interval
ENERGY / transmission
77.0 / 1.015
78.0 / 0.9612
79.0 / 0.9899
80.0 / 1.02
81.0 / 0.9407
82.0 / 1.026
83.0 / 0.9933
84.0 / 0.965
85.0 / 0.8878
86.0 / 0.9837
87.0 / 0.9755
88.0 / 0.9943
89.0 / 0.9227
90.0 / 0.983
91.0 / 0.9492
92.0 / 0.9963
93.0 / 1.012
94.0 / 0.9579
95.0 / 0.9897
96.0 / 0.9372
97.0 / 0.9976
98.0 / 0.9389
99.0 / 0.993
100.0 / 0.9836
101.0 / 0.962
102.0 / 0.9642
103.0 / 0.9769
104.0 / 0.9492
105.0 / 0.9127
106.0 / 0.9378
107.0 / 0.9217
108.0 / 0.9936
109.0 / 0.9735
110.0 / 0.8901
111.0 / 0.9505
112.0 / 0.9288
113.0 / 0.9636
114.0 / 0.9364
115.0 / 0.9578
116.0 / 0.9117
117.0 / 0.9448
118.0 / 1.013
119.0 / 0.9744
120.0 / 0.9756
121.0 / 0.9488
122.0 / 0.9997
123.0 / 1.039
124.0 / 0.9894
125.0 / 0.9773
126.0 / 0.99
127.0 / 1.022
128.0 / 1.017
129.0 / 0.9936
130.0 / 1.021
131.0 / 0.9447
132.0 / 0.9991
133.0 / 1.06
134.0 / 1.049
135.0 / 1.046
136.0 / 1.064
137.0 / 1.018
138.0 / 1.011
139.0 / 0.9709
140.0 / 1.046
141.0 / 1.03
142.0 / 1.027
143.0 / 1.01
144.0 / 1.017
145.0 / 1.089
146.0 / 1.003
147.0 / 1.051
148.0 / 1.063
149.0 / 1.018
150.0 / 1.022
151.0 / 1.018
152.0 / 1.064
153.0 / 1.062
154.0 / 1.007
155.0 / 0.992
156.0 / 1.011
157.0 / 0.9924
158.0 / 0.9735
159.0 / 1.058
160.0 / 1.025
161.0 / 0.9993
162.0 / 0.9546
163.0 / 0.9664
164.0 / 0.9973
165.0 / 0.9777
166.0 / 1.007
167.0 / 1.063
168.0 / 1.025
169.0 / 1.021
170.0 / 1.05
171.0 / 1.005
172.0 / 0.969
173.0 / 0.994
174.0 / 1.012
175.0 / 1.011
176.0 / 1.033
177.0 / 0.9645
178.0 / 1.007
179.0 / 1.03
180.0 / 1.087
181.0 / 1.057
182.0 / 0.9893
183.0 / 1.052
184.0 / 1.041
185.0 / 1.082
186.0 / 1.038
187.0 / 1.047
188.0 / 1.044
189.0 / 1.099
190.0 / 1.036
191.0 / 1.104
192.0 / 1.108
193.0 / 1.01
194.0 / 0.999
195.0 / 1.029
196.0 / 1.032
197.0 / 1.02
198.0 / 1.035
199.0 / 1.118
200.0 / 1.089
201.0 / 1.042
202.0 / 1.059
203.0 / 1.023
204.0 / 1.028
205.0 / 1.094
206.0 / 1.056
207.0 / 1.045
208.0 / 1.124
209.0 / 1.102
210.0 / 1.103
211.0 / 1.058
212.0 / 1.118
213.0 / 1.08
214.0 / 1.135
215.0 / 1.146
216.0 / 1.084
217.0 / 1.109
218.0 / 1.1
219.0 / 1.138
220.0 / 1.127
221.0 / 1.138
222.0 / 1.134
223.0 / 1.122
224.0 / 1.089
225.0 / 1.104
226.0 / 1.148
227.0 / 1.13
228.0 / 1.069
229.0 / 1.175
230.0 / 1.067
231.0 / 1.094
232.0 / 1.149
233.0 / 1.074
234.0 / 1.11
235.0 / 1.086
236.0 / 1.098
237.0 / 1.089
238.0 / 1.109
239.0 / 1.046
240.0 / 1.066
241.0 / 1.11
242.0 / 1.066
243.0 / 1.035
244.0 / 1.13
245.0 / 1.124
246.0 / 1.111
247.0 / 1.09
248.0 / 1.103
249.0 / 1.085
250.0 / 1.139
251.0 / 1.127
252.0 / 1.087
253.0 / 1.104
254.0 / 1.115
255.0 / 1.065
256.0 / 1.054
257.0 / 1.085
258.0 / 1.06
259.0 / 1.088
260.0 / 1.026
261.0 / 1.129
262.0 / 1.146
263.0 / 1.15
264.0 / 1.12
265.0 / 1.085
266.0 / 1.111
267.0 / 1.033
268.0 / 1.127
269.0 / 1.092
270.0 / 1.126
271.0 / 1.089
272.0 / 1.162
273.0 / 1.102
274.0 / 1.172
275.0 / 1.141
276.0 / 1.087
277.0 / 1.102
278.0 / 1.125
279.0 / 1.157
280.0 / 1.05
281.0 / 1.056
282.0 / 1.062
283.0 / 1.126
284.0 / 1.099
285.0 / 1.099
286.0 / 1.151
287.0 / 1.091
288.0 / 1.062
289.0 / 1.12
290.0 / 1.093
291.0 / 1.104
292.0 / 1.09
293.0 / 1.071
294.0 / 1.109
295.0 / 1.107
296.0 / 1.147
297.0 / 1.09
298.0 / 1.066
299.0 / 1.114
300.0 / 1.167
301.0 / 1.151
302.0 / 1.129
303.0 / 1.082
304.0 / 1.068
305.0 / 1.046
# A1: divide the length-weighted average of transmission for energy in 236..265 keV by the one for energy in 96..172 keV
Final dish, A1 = 1.10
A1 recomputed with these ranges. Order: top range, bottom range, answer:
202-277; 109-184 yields 1.09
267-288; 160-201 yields 1.08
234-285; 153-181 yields 1.09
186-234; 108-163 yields 1.08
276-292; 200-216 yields 1.02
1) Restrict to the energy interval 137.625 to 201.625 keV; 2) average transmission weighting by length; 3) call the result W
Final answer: 1.03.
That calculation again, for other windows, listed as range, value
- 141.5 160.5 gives 1.03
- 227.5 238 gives 1.1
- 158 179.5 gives 1.01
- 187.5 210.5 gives 1.06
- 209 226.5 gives 1.11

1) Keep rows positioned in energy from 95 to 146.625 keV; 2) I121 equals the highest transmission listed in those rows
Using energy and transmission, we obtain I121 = 1.089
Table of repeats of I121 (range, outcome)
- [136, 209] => 1.124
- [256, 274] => 1.172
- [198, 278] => 1.175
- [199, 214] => 1.135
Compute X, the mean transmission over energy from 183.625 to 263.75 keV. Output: 1.09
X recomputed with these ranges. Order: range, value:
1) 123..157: 1.02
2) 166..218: 1.05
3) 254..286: 1.1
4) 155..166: 0.996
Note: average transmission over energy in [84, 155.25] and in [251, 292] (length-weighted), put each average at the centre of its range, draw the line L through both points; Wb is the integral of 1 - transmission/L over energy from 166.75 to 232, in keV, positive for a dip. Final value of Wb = -1.2 keV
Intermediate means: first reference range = 0.989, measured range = 1.07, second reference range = 1.1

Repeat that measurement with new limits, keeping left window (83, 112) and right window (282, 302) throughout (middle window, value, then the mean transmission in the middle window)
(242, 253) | -0.3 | 1.1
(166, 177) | 0.0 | 1.02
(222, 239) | -0.7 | 1.11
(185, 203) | -0.3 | 1.05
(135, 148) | -0.5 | 1.03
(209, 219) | -0.5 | 1.11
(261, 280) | -0.4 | 1.12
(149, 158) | -0.1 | 1.02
